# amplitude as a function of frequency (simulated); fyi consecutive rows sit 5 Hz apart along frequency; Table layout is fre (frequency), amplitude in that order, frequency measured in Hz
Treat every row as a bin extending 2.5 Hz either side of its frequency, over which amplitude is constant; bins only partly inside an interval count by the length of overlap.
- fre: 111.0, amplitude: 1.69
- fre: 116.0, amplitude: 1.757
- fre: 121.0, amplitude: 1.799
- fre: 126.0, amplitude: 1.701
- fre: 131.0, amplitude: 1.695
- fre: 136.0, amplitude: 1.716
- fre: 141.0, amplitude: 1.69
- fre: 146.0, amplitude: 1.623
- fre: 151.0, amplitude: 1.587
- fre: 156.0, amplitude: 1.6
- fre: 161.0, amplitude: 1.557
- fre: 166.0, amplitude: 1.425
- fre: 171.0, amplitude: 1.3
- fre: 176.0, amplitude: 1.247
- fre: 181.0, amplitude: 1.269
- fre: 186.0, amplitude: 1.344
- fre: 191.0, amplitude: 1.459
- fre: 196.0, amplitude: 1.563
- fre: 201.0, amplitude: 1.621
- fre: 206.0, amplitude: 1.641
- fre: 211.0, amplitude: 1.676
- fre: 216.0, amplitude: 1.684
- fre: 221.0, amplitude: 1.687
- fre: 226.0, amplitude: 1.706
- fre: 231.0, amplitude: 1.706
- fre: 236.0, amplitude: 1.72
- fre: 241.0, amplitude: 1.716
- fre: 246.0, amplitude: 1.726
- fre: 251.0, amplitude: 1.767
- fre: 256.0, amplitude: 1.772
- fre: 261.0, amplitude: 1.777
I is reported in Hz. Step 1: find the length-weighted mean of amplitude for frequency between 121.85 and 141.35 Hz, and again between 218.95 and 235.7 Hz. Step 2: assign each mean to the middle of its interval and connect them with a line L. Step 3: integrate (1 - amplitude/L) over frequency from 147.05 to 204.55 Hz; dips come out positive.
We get 8.3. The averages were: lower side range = 1.71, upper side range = 1.7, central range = 1.46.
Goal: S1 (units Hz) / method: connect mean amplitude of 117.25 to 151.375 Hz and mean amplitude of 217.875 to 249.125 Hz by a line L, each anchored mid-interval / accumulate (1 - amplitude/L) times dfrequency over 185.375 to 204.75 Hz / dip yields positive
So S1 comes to 2.1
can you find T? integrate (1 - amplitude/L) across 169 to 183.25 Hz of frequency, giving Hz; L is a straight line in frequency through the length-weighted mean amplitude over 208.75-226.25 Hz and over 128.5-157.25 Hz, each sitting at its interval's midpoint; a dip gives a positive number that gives 3.39 Hz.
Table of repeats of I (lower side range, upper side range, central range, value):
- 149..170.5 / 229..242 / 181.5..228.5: 1.5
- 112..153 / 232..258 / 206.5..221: 0.4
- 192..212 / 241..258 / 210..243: -0.4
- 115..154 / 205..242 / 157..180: 4.1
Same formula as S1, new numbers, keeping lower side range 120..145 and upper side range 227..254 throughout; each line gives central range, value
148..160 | 0.9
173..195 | 4.8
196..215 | 0.9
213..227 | 0.3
